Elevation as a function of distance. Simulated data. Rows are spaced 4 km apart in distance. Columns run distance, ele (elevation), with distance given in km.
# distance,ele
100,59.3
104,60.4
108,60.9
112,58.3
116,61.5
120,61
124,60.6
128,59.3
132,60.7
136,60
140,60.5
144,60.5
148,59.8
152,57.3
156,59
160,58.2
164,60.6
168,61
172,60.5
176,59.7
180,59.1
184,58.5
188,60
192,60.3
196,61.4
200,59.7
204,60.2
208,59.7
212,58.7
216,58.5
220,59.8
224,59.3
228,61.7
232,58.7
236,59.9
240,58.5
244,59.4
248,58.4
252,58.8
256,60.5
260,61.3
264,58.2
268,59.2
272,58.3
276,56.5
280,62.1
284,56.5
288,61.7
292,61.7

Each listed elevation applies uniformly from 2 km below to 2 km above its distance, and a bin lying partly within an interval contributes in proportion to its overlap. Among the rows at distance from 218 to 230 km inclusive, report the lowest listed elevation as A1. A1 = 59.3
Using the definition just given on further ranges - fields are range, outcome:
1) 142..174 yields 57.3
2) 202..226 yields 58.5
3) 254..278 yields 56.5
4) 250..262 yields 58.8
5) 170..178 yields 59.7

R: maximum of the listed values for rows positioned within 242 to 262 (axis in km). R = 61.3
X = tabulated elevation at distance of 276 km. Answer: 56.5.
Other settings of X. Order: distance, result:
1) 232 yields 58.7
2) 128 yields 59.3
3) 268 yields 59.2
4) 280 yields 62.1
